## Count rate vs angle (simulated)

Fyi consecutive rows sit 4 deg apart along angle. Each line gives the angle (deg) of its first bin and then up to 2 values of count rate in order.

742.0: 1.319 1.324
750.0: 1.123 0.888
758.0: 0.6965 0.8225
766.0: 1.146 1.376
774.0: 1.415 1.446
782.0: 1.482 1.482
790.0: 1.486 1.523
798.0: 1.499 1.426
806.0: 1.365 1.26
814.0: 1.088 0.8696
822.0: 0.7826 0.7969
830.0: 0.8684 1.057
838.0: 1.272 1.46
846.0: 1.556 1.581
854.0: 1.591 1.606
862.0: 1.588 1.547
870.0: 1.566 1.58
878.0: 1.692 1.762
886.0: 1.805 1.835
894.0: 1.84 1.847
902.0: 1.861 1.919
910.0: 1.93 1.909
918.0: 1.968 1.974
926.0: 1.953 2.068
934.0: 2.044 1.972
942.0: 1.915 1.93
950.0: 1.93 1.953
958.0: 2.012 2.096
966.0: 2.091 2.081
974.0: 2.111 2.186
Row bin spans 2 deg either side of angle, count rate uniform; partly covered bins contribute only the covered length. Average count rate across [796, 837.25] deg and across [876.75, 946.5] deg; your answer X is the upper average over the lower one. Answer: 1.72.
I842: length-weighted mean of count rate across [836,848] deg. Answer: 1.43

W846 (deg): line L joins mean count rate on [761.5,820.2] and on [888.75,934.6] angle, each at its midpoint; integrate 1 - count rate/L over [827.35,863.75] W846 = 5.0 deg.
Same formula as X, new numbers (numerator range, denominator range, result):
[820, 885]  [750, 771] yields 1.43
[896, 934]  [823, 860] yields 1.50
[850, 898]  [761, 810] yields 1.22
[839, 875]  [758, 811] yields 1.16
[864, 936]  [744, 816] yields 1.45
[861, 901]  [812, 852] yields 1.51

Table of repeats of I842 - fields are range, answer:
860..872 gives 1.57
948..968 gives 2.02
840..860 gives 1.56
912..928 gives 1.95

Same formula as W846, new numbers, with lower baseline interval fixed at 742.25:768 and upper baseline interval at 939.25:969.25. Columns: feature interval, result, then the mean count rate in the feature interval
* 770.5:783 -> -3.4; 1.44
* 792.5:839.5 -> 5.7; 1.15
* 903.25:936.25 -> -2.6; 1.97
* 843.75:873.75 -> -1.0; 1.58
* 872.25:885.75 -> -0.6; 1.7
